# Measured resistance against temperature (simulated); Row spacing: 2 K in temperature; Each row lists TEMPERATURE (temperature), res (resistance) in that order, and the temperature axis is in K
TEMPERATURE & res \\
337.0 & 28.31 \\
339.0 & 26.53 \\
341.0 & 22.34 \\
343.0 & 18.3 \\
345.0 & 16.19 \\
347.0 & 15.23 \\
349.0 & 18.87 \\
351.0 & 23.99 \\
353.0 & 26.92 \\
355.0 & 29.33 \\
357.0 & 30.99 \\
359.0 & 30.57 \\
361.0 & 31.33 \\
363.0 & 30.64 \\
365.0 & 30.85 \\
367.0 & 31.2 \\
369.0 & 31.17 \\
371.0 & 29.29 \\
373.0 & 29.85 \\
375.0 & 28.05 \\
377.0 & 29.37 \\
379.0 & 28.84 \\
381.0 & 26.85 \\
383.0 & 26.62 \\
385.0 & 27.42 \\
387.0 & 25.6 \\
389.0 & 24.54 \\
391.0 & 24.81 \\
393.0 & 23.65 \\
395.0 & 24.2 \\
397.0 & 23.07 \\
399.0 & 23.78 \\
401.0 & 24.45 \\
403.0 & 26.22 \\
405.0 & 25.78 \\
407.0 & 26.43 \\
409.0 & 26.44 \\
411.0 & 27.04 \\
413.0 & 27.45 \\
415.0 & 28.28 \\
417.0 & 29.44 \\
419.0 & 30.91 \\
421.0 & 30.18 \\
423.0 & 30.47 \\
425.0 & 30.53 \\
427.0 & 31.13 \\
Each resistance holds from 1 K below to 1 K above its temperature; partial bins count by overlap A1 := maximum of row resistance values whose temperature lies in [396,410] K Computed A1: 26.44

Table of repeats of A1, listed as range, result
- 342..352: 23.99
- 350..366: 31.33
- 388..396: 24.81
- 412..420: 30.91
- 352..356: 29.33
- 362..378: 31.2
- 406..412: 27.04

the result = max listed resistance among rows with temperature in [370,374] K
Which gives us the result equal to 29.85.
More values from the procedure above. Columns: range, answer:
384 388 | 27.42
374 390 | 29.37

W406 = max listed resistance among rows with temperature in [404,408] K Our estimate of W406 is 26.43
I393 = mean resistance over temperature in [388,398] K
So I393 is 24.1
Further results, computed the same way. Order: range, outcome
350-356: 26.7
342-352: 18.5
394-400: 23.7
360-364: 31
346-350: 17.1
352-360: 29.5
